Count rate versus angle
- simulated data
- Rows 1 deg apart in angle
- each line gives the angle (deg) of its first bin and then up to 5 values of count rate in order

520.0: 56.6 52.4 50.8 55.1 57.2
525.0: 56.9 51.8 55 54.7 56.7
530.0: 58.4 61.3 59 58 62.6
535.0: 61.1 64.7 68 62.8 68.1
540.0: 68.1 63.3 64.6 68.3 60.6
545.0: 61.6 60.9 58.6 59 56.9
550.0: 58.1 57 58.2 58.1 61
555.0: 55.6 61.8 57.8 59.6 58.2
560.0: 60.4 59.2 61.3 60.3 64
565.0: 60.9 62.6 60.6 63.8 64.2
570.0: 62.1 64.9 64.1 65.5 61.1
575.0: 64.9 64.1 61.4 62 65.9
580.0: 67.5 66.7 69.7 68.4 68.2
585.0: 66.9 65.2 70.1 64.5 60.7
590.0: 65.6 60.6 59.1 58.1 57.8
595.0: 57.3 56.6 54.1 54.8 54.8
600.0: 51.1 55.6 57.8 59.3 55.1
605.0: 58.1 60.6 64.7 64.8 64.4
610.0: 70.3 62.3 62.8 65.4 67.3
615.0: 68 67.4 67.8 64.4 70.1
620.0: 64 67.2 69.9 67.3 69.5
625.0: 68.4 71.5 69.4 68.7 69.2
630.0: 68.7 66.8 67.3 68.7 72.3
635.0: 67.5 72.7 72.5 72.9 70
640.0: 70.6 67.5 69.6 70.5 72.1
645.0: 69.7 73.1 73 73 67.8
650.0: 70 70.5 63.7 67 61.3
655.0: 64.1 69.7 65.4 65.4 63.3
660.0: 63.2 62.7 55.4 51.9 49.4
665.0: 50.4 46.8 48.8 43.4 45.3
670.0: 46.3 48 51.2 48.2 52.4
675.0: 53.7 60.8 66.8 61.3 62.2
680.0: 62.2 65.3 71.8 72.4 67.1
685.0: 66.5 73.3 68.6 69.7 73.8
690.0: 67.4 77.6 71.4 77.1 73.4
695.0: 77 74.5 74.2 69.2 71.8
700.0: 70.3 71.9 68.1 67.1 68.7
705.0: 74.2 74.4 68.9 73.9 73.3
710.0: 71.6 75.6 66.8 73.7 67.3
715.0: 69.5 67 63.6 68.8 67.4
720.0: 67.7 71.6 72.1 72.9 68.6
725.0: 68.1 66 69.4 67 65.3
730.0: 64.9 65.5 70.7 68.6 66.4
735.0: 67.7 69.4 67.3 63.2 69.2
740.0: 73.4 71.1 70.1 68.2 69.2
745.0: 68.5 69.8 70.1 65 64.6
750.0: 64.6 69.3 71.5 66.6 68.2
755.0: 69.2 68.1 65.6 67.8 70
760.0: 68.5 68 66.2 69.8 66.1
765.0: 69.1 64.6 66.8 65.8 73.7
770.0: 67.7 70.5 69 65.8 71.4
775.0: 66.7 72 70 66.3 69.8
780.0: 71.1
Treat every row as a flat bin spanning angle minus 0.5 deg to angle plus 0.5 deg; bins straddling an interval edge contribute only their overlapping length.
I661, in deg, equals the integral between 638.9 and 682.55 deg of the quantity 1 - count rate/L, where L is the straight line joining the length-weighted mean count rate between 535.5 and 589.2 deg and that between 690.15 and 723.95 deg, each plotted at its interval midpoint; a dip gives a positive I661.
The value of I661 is 4.5 deg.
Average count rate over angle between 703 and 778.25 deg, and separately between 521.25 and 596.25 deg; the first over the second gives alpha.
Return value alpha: 1.12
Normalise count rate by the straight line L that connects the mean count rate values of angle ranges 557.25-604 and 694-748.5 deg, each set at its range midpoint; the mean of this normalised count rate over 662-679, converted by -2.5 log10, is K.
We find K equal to 0.272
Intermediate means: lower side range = 61.7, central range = 52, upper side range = 69.6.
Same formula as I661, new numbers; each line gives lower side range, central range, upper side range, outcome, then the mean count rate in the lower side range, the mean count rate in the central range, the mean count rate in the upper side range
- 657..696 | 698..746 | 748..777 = -3.2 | 61.6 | 69.3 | 68.1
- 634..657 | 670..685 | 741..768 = 2.0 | 69.5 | 60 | 67.9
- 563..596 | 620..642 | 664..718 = -1.7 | 63.5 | 69.3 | 65.5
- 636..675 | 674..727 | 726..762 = -3.6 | 61.8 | 69.4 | 68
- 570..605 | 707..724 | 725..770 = -0.9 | 61.7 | 70.1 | 68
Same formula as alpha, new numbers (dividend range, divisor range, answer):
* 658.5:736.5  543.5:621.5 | 1.06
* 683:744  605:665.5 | 1.05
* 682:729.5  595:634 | 1.10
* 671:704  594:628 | 1.06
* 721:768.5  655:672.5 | 1.24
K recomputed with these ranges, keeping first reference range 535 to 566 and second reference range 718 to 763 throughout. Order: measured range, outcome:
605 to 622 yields -0.034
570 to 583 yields -0.045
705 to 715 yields -0.072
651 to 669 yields 0.122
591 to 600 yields 0.117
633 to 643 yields -0.097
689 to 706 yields -0.087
